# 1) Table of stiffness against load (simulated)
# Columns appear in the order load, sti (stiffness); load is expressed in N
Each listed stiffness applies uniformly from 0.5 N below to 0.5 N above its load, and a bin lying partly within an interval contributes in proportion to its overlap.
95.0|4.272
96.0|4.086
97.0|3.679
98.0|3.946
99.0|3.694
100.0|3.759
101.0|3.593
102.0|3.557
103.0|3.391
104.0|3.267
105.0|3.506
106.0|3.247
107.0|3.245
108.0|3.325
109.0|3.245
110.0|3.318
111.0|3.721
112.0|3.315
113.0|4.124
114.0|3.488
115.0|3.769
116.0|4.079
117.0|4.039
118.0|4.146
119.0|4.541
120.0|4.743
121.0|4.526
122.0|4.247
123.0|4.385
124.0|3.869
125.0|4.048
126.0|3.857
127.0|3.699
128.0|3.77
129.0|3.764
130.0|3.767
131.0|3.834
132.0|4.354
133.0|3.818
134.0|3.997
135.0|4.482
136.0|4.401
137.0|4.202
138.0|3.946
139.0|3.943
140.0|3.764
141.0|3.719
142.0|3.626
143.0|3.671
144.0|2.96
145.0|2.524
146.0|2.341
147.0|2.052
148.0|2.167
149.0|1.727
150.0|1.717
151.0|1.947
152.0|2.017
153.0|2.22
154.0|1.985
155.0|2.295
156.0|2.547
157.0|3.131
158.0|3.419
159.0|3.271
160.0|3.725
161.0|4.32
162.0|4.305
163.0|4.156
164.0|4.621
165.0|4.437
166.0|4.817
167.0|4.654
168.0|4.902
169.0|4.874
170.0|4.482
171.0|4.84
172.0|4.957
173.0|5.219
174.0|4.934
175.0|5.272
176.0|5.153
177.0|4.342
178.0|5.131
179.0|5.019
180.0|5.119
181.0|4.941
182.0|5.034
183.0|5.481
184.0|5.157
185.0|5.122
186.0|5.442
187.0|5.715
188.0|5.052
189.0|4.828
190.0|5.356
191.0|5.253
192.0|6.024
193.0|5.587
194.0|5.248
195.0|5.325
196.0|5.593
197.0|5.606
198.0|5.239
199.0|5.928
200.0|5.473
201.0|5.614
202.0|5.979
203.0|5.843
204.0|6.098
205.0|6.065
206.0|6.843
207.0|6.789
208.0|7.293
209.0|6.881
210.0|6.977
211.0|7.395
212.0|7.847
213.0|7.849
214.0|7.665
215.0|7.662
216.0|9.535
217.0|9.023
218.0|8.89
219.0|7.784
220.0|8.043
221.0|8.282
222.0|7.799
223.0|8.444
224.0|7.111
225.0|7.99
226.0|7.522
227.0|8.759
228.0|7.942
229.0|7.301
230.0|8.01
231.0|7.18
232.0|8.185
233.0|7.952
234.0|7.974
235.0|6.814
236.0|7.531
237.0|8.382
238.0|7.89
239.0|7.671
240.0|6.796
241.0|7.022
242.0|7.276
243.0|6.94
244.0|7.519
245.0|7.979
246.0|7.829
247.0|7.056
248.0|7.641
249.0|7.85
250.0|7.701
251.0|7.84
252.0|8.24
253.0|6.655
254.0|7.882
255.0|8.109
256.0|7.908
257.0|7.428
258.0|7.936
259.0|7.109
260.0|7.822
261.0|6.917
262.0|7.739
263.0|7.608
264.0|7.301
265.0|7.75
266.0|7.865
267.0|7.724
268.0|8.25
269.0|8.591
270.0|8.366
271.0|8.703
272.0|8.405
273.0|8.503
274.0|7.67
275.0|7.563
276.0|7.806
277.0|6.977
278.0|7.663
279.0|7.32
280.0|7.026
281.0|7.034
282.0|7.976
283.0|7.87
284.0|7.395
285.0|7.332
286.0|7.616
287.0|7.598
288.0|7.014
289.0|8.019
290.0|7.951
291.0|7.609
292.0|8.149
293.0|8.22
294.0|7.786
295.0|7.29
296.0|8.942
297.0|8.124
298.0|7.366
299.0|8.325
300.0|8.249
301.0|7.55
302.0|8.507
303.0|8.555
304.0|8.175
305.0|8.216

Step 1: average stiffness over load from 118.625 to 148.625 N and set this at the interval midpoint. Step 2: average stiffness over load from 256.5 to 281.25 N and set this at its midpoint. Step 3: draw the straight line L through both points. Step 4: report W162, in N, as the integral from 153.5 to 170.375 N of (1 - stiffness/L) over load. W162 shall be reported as 2.7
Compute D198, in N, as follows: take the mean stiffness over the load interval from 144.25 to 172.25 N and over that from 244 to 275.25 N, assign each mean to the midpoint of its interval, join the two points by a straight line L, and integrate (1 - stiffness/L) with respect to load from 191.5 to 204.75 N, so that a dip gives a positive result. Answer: -1.5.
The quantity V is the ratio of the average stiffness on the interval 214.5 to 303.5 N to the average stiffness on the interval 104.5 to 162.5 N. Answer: 2.24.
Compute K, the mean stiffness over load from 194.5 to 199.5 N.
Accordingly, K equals 5.54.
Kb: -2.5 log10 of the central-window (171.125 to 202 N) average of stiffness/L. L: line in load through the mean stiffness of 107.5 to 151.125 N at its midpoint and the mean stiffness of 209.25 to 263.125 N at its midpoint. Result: 0.11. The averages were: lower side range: 3.63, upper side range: 7.74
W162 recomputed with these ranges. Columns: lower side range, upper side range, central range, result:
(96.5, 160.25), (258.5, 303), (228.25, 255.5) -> -3.7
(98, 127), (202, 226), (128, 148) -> 4.6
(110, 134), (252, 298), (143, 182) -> 9.9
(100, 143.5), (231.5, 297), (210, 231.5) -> -4.8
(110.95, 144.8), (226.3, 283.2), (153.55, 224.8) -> 2.3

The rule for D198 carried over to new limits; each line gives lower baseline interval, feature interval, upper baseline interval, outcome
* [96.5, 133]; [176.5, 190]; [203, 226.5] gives 2.72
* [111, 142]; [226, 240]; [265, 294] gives -2.38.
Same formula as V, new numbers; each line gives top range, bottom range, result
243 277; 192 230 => 1.10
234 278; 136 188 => 1.94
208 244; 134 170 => 2.27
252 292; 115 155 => 2.20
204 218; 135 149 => 2.27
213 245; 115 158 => 2.27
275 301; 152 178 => 1.88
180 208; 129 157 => 1.79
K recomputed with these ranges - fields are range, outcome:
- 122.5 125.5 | 4.1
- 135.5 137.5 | 4.3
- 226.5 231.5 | 7.84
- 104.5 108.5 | 3.33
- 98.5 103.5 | 3.6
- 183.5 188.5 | 5.3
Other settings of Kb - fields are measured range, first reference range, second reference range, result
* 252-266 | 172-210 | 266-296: -0.050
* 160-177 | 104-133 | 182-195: 0.048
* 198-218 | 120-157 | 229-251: -0.117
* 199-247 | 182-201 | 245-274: -0.148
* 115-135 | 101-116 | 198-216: -0.015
